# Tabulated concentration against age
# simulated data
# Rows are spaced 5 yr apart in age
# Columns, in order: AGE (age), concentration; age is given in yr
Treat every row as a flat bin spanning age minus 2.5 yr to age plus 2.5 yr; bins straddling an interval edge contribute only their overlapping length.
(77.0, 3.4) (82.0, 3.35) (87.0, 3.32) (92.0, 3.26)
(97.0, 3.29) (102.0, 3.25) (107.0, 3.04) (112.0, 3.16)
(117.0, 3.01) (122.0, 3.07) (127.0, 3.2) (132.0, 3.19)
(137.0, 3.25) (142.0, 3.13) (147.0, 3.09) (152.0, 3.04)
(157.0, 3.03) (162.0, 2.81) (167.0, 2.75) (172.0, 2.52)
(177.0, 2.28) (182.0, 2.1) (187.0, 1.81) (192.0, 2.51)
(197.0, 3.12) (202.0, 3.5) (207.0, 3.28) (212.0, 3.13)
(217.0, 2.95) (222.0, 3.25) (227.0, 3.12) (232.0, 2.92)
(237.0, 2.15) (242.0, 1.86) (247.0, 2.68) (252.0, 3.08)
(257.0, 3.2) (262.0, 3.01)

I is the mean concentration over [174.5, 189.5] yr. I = 2.06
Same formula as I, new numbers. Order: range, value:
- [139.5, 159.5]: 3.07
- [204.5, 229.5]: 3.15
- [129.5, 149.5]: 3.17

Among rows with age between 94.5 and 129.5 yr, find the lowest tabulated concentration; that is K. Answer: 3.01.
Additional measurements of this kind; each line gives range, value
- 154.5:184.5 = 2.1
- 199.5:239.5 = 2.15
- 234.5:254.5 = 1.86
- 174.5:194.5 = 1.81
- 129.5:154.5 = 3.04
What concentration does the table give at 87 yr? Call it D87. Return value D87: 3.32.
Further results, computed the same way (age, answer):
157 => 3.03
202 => 3.5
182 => 2.1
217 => 2.95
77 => 3.4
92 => 3.26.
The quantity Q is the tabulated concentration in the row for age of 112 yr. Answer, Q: 3.16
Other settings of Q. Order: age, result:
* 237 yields 2.15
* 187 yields 1.81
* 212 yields 3.13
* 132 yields 3.19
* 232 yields 2.92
